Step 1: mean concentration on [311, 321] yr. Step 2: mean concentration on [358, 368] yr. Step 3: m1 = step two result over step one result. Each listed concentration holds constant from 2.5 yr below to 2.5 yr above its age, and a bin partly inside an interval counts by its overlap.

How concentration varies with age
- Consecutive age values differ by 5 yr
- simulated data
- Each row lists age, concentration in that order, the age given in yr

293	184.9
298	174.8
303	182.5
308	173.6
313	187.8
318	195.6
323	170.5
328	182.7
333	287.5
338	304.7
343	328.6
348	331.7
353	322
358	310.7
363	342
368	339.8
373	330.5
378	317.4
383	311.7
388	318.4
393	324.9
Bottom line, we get 1.7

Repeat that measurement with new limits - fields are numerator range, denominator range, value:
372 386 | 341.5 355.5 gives 0.97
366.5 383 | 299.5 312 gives 1.82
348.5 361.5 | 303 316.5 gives 1.76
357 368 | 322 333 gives 1.64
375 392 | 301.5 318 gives 1.73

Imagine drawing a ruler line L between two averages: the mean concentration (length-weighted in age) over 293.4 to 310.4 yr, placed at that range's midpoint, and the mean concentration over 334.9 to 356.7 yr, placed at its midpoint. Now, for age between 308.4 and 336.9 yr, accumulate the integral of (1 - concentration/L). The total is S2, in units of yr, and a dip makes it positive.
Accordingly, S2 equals 4.5 yr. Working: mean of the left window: 178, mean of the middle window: 207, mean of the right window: 320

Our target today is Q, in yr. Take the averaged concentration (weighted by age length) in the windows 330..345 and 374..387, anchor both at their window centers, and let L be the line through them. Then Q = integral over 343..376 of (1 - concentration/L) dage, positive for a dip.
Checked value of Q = -2.09 yr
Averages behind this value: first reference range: 302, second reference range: 317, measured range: 329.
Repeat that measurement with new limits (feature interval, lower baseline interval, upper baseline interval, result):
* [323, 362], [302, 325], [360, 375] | -3.3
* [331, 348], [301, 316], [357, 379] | -3.4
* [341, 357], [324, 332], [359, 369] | -2.7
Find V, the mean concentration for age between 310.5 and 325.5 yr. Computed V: 185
